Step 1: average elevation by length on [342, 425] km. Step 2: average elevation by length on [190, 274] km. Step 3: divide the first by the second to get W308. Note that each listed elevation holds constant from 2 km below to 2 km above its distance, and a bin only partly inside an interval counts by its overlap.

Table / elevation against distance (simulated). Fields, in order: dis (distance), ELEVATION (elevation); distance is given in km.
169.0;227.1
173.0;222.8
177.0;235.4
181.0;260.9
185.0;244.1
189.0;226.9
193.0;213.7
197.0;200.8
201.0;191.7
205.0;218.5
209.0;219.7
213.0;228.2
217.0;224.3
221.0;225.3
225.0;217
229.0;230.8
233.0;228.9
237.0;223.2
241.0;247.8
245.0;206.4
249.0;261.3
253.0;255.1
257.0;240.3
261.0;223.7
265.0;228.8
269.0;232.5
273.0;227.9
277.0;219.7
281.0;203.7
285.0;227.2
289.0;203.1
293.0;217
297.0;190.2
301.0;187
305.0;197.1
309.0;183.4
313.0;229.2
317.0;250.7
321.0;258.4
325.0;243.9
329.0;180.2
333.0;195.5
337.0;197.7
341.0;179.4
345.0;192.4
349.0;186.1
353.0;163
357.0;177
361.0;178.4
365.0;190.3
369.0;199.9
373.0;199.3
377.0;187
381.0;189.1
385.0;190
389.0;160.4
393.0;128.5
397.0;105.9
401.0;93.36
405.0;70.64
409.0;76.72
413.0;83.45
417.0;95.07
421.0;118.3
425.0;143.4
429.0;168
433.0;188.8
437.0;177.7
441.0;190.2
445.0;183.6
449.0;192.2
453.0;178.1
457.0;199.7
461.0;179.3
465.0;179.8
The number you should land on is 0.66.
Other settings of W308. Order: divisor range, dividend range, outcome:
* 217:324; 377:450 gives 0.64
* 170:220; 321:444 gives 0.73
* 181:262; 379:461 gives 0.65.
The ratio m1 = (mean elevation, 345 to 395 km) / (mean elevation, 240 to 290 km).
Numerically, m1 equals 0.78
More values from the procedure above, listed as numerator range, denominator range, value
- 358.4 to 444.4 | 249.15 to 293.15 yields 0.66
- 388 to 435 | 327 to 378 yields 0.63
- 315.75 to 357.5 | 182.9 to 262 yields 0.89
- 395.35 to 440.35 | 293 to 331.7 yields 0.57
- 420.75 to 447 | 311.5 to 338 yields 0.76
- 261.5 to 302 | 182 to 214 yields 0.98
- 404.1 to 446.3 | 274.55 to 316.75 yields 0.66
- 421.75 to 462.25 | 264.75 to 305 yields 0.84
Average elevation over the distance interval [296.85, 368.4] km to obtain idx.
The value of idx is 199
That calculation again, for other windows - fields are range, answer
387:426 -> 107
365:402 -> 165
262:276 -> 229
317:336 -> 222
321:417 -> 164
